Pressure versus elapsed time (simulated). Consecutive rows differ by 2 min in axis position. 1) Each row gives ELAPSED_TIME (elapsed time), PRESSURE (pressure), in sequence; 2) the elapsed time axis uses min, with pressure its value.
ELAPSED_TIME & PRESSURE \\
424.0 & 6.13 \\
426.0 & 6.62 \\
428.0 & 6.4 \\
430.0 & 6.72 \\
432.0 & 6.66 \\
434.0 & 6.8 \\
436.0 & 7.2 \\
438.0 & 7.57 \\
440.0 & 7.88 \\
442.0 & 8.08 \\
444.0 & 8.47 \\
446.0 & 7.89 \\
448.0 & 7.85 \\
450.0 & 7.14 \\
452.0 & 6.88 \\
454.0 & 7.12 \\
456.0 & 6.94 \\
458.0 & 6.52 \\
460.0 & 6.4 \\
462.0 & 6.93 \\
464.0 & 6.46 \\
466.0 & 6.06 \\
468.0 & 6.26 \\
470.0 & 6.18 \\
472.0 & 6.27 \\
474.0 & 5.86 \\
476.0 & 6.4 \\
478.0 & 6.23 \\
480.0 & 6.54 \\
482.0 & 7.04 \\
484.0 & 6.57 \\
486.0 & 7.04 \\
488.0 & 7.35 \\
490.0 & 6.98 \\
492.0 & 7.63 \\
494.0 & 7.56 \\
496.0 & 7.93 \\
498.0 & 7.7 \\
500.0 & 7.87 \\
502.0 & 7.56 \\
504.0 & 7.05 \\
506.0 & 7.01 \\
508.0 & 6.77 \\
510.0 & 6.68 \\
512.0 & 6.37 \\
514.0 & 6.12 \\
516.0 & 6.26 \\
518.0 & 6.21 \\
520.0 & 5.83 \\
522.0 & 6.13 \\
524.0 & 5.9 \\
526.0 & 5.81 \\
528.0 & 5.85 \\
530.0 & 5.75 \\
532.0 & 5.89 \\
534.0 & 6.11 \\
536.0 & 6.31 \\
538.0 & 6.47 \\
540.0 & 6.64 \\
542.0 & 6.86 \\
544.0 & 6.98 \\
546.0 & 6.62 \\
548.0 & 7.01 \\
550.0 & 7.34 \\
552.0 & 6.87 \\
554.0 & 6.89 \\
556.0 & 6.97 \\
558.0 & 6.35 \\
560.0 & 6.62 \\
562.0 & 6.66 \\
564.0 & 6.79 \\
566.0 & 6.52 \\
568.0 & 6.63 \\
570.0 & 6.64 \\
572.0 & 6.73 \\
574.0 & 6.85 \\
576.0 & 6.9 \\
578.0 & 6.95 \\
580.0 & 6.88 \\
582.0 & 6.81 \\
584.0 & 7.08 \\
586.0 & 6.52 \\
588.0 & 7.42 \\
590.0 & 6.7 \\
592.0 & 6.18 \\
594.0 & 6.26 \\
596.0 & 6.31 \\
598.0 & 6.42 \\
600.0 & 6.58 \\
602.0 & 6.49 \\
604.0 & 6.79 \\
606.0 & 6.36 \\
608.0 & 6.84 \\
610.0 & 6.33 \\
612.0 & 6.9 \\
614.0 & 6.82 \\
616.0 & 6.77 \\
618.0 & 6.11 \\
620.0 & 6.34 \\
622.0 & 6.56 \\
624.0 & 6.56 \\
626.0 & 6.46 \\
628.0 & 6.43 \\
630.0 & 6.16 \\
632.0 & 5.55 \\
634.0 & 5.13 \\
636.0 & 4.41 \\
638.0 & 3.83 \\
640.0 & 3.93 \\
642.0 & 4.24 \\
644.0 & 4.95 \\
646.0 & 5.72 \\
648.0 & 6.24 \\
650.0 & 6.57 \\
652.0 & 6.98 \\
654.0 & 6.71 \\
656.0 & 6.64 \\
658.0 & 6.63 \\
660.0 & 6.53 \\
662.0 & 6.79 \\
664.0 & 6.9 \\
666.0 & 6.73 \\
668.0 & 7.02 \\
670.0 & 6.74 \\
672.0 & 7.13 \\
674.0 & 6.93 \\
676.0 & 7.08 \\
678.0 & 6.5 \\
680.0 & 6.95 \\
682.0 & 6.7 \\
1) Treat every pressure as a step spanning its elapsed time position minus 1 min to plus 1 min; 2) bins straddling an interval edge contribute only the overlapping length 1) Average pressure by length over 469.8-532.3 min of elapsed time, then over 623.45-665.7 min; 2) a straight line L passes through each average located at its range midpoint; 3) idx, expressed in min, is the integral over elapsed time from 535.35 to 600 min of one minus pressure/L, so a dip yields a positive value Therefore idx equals -4.4 min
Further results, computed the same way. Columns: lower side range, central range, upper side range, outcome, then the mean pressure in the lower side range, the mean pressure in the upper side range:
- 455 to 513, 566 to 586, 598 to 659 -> -1.4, 6.83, 6.07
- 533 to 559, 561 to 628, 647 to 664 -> 0.5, 6.72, 6.65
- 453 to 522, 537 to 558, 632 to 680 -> -1.0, 6.75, 6.11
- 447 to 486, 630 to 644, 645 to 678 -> 4.2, 6.62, 6.7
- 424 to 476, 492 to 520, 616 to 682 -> -1.2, 6.9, 6.19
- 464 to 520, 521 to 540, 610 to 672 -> 1.6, 6.77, 6.13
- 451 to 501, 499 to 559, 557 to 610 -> 1.7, 6.83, 6.66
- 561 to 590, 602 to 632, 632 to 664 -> -1.5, 6.81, 5.72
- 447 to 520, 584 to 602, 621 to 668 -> -1.0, 6.81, 5.96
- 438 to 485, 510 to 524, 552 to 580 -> 1.3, 6.88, 6.74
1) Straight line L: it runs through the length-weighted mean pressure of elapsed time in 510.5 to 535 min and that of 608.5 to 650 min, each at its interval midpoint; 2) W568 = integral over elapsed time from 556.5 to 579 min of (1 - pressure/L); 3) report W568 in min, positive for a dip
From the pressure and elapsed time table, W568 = -2.9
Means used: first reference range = 6.03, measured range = 6.7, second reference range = 5.8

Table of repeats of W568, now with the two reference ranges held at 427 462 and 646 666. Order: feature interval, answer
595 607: 0.5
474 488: 0.9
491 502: -1.0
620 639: 2.8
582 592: 0.0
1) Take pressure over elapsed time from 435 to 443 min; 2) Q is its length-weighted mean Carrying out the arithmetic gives 7.68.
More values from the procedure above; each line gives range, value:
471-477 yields 6.18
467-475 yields 6.14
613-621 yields 6.51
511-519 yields 6.24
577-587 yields 6.85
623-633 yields 6.23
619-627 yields 6.48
